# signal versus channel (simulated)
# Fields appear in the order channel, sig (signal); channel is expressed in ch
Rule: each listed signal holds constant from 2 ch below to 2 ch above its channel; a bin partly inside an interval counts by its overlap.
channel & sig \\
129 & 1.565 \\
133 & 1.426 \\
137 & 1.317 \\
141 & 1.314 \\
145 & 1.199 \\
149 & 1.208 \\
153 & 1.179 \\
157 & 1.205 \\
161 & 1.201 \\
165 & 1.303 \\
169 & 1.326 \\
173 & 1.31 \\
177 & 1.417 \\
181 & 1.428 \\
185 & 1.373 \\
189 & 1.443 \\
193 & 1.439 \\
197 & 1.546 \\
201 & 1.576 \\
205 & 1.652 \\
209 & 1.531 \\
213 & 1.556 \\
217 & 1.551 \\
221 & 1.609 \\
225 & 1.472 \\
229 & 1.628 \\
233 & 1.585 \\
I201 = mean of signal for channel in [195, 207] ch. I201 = 1.59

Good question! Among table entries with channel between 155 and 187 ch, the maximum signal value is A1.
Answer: 1.428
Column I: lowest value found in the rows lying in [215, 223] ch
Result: 1.551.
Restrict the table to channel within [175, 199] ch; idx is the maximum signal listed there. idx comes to 1.546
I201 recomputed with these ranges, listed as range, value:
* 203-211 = 1.59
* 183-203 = 1.48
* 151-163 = 1.2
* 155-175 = 1.27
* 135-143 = 1.32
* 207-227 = 1.54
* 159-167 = 1.25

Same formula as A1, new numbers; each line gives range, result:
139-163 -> 1.314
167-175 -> 1.326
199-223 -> 1.652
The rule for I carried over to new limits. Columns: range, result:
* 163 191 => 1.303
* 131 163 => 1.179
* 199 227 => 1.472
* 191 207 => 1.439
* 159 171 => 1.201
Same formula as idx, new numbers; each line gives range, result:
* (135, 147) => 1.317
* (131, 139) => 1.426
